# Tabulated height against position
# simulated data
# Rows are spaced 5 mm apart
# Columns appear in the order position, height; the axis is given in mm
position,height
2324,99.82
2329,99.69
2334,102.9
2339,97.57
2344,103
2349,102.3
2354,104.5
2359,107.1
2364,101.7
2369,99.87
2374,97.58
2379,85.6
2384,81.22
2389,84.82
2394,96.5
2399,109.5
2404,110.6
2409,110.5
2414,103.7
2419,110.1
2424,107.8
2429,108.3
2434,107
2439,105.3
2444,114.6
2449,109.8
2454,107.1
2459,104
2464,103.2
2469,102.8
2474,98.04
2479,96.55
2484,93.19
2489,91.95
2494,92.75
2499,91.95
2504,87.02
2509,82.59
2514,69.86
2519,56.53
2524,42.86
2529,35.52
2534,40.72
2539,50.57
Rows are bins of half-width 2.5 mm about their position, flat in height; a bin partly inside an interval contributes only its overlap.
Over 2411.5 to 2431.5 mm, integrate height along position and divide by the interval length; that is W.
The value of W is 107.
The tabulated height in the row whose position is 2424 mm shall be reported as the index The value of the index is 107.8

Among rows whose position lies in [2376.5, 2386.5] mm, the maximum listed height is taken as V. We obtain 85.6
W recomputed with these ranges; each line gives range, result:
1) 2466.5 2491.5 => 96.5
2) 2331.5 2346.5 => 101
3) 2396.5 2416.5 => 109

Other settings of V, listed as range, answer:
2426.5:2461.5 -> 114.6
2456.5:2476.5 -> 104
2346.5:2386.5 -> 107.1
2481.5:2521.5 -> 93.19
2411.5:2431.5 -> 110.1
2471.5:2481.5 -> 98.04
